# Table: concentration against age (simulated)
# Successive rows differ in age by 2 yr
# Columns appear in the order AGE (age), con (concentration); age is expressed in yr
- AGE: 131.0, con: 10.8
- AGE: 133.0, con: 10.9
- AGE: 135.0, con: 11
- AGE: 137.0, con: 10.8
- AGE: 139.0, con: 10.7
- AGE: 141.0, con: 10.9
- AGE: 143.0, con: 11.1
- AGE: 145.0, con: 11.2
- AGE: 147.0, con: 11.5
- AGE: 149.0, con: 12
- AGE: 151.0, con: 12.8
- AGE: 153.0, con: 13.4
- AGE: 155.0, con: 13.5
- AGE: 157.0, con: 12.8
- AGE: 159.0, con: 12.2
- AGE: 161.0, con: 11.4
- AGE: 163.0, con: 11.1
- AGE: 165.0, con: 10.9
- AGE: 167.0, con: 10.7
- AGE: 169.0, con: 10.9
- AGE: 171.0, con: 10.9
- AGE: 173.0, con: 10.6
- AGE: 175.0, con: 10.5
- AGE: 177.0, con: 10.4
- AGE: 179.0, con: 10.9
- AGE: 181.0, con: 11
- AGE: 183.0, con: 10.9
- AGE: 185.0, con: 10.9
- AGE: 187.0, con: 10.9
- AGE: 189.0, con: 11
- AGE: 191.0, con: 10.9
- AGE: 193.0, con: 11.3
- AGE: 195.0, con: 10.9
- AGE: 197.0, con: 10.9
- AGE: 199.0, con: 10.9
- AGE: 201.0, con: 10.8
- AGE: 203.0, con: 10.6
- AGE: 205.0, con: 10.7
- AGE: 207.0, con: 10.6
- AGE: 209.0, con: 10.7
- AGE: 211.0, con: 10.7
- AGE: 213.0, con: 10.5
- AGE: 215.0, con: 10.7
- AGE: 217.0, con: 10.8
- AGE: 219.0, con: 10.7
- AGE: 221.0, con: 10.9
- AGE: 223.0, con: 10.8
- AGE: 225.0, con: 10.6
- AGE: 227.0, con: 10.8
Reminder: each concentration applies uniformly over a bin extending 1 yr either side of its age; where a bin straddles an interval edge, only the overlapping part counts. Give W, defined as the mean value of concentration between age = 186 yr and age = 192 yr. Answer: 10.9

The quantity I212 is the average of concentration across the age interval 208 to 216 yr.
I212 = 10.6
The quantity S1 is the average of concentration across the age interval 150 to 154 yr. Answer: 13.1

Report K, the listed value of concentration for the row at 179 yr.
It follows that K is 10.9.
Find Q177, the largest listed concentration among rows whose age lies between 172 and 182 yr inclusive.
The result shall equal 11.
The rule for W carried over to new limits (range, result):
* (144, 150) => 11.6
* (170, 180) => 10.7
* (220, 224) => 10.9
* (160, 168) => 11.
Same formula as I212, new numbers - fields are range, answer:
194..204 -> 10.8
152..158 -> 13.2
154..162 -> 12.5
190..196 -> 11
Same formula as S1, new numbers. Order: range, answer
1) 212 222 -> 10.7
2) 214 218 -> 10.8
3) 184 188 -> 10.9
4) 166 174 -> 10.8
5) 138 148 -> 11.1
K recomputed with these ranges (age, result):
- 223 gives 10.8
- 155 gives 13.5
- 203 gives 10.6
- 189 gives 11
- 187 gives 10.9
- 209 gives 10.7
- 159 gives 12.2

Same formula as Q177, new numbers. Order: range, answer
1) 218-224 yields 10.9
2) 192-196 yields 11.3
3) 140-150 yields 12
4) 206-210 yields 10.7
